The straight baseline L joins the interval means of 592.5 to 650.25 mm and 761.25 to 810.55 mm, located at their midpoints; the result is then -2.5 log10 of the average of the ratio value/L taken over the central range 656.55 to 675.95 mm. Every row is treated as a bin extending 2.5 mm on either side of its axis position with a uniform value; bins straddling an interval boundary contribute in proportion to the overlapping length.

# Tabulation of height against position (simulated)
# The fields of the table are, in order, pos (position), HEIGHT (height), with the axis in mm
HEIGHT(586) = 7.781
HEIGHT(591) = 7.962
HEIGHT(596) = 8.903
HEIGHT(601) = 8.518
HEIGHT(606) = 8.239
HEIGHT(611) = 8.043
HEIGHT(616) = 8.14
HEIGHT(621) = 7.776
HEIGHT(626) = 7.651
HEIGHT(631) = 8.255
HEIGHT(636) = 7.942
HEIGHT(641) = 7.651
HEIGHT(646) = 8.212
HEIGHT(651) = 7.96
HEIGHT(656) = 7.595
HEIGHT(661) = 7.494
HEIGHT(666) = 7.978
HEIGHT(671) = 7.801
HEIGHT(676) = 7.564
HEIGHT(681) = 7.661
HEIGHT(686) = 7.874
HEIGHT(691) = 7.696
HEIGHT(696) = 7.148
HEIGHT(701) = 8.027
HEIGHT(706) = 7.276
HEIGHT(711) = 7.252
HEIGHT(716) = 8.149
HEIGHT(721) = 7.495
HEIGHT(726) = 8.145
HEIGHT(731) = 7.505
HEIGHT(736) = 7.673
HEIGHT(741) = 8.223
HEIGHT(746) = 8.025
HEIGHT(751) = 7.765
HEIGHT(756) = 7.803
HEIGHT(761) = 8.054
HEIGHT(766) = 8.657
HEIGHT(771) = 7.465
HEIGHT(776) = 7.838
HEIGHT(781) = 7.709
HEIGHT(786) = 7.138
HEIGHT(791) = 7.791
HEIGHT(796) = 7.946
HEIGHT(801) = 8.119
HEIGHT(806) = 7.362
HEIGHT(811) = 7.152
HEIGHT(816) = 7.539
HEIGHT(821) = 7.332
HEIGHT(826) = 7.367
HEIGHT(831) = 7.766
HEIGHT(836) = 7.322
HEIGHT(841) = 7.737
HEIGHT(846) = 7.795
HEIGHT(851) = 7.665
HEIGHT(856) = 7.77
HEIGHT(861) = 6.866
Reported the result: 0.04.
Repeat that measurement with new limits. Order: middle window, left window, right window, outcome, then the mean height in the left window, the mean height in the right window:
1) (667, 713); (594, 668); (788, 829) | 0.04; 8.02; 7.57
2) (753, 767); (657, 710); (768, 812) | -0.06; 7.64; 7.64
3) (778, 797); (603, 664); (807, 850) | -0.01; 7.92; 7.5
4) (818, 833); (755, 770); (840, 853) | 0.05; 8.14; 7.73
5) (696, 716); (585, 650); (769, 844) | 0.04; 8.09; 7.57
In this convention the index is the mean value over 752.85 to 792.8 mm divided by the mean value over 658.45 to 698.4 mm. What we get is 1.02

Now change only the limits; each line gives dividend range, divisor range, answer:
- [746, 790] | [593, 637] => 0.96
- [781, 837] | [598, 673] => 0.95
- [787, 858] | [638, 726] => 0.99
